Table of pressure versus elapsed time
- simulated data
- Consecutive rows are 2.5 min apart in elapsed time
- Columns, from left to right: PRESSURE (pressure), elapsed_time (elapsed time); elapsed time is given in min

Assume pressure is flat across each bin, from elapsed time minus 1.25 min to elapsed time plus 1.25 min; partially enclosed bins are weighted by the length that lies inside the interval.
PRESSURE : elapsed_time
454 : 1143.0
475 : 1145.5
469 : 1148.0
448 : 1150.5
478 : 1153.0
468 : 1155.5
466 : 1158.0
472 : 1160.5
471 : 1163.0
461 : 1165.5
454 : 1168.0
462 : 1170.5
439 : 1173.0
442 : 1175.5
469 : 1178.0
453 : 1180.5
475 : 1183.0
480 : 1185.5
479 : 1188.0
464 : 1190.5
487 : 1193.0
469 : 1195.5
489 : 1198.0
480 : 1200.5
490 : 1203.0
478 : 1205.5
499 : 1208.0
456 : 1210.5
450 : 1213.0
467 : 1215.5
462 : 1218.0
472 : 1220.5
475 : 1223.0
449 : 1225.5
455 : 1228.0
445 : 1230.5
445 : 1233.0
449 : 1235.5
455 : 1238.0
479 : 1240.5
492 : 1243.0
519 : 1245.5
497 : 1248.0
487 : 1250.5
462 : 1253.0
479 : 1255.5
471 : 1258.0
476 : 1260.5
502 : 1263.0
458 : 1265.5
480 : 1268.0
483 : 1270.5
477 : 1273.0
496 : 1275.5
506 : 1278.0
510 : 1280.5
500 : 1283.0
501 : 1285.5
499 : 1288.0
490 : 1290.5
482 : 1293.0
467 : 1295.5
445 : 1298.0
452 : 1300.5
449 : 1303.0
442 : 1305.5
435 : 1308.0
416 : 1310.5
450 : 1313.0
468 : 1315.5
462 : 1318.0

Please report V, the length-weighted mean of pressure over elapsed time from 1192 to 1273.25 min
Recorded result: 474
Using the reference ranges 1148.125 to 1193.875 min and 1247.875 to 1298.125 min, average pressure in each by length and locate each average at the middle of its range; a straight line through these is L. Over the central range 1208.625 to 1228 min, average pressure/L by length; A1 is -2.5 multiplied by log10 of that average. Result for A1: 0.03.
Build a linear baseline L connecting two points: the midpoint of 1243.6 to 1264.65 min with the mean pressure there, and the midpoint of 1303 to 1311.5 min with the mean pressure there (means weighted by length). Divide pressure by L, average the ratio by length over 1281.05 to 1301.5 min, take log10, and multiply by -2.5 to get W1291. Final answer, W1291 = -0.07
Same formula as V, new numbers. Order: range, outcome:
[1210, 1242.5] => 459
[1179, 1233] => 470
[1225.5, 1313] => 473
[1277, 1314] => 469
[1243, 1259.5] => 486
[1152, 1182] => 461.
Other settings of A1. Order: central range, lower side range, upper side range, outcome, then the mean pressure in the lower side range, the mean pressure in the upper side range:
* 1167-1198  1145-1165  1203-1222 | 0.01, 468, 471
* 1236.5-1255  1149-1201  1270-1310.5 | -0.03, 467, 475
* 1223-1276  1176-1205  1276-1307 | 0.01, 475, 479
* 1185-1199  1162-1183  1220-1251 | -0.04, 457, 470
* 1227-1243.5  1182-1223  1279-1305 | 0.04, 475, 479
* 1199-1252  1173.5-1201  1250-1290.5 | 0.01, 470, 487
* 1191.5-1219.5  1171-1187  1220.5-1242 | -0.04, 460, 458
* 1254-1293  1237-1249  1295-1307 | -0.05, 489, 450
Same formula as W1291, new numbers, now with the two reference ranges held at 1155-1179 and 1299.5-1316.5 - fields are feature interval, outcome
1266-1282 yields -0.099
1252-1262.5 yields -0.058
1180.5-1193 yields -0.037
